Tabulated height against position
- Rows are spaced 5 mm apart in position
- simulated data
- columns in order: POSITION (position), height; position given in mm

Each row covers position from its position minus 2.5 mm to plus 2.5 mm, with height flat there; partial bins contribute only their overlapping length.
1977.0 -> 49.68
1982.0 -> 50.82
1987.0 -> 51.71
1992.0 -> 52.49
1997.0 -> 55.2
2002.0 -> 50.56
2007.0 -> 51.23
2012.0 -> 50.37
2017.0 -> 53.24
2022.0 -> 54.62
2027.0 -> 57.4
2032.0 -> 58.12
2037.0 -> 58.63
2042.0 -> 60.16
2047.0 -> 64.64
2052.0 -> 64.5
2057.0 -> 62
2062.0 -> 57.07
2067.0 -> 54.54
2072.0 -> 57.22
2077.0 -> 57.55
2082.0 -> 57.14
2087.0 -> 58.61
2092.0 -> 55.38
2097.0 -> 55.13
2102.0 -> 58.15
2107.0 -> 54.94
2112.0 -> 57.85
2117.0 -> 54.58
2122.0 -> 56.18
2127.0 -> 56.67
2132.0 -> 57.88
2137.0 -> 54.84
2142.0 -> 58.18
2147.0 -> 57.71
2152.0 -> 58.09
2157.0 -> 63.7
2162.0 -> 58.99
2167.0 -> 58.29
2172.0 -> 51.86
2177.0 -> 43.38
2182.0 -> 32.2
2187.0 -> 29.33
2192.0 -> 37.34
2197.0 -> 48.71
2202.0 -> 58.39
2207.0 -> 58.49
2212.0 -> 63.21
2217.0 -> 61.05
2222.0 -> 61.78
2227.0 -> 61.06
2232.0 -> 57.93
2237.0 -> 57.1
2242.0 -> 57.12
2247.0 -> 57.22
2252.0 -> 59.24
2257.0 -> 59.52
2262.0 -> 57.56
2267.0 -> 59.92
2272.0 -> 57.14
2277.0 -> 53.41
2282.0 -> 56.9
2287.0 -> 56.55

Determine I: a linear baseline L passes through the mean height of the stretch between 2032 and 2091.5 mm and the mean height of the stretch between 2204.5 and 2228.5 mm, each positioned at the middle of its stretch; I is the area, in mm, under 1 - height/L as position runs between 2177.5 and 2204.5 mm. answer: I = 8.64 mm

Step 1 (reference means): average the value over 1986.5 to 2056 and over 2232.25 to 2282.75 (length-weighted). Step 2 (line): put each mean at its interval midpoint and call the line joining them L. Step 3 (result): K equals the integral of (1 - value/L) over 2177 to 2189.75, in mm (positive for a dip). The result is 5.3 mm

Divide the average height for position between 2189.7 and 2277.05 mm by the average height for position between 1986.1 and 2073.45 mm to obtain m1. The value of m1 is 1.01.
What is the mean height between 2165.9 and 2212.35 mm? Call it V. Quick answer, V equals 47.1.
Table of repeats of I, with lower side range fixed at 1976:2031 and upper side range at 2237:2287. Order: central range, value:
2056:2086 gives -1.9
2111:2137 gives -0.7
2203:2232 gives -2.1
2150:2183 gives 1.5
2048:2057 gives -1.7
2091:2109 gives -0.5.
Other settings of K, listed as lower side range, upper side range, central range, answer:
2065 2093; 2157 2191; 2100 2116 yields -0.9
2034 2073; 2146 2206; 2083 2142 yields -1.5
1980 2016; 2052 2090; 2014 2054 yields -2.7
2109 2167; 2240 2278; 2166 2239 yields 7.5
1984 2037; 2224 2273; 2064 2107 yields -1.1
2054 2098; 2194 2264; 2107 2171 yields 0.3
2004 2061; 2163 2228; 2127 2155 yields -2.2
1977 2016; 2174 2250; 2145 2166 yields -3.0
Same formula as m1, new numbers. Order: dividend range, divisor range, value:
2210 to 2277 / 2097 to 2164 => 1.03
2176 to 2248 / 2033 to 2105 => 0.89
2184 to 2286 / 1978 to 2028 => 1.06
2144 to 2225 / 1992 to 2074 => 0.93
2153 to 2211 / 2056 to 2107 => 0.87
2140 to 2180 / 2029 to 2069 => 0.93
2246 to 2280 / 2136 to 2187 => 1.10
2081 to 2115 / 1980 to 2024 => 1.09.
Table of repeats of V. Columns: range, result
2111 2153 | 56.8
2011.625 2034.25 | 55.1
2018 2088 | 58.6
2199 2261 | 59.2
